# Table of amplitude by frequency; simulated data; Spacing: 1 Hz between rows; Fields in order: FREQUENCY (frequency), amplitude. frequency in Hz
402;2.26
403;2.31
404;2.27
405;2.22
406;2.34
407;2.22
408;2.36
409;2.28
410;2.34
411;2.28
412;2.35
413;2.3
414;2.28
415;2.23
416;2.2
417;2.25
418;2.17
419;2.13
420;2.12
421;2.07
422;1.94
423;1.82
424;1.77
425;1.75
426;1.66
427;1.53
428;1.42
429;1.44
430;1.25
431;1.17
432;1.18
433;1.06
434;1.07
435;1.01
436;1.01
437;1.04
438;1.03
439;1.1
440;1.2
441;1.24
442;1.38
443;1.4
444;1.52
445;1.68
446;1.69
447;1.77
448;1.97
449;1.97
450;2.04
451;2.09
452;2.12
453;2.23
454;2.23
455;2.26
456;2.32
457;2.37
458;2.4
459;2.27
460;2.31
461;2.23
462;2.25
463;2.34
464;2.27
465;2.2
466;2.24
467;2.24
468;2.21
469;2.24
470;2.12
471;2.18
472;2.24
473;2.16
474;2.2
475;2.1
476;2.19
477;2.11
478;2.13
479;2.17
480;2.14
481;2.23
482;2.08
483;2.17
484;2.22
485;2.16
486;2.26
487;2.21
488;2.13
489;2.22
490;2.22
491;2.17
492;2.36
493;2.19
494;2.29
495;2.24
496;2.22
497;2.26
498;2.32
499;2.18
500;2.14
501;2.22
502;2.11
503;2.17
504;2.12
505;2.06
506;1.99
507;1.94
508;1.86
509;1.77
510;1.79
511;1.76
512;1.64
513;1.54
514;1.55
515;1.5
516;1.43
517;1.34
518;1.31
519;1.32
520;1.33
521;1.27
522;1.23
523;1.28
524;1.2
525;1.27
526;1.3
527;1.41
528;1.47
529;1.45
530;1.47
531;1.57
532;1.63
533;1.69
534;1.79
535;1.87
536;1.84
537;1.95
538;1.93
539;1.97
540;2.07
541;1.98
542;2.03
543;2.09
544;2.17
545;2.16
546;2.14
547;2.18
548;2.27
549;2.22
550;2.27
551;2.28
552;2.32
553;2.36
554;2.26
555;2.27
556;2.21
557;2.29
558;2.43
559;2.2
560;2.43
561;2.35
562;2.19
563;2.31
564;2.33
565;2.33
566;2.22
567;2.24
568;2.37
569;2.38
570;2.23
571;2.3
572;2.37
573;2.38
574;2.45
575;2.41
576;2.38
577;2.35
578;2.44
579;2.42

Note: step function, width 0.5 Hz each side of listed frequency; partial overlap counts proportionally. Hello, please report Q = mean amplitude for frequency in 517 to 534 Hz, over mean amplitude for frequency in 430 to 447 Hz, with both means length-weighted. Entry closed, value 1.1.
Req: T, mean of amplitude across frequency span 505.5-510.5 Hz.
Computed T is 1.87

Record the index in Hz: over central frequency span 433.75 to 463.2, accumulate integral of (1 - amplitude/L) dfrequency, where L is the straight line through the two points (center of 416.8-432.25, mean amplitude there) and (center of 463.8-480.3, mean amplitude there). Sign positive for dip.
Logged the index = 2.85 Hz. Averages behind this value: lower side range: 1.73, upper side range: 2.18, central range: 1.79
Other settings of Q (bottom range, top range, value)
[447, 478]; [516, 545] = 0.74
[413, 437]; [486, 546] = 1.10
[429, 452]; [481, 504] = 1.55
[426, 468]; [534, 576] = 1.27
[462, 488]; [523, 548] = 0.81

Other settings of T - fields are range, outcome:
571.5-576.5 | 2.4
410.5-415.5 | 2.29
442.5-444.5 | 1.46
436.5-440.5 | 1.09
